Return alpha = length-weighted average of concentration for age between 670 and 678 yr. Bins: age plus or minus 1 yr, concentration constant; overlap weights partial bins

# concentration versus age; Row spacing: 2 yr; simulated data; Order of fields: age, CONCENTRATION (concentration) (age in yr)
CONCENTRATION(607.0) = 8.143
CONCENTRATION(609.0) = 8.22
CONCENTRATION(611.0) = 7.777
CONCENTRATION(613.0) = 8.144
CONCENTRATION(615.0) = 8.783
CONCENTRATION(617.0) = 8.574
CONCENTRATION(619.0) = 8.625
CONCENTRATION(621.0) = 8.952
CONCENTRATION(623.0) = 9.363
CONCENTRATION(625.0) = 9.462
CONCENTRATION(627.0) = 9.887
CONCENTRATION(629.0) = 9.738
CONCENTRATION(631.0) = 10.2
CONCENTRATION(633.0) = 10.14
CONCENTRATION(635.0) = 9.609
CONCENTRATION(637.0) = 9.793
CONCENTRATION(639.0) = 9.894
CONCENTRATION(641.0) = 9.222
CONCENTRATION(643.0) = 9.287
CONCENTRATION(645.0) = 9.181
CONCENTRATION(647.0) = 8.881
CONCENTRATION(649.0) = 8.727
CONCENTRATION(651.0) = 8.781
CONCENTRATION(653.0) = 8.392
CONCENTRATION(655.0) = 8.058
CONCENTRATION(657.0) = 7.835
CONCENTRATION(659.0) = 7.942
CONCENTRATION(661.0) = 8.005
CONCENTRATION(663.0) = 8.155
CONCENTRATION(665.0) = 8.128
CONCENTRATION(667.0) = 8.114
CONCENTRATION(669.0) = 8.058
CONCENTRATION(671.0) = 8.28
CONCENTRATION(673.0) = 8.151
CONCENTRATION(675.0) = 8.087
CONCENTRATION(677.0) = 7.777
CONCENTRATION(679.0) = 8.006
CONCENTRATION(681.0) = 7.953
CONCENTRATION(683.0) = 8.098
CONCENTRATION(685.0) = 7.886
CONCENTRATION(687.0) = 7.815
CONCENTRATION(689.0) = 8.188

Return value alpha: 8.07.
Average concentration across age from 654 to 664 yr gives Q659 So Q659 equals 8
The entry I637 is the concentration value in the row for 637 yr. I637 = 9.793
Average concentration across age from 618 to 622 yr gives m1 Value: 8.79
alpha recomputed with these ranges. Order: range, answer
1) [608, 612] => 8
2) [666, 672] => 8.15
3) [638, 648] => 9.29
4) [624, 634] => 9.89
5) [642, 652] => 8.97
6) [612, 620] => 8.53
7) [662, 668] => 8.13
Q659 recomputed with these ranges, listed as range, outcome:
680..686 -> 7.98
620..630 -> 9.48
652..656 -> 8.22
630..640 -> 9.93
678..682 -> 7.98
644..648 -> 9.03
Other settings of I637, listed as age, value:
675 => 8.087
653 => 8.392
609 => 8.22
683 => 8.098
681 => 7.953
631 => 10.2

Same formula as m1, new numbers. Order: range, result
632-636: 9.87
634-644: 9.56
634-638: 9.7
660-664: 8.08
